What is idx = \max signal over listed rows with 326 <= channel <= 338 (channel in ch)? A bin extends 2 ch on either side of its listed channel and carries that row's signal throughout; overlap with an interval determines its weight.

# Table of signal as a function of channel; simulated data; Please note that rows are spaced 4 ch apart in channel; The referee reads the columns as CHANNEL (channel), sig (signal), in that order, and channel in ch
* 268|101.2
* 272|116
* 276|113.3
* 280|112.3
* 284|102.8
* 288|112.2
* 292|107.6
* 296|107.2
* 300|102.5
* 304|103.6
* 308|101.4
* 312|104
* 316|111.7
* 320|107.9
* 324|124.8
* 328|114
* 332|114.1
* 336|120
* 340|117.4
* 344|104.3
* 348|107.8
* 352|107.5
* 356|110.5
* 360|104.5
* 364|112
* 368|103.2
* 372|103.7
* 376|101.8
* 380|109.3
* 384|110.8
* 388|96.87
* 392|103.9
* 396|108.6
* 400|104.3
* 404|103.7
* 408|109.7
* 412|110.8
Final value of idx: 120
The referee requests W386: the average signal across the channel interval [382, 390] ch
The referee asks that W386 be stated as 104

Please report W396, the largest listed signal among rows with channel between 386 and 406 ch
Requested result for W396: 108.6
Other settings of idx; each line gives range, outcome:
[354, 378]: 112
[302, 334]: 124.8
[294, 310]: 107.2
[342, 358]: 110.5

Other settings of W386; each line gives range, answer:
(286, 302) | 107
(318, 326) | 116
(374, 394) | 105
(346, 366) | 108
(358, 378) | 105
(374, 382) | 106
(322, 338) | 118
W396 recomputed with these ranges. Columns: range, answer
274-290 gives 113.3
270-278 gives 116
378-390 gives 110.8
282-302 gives 112.2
